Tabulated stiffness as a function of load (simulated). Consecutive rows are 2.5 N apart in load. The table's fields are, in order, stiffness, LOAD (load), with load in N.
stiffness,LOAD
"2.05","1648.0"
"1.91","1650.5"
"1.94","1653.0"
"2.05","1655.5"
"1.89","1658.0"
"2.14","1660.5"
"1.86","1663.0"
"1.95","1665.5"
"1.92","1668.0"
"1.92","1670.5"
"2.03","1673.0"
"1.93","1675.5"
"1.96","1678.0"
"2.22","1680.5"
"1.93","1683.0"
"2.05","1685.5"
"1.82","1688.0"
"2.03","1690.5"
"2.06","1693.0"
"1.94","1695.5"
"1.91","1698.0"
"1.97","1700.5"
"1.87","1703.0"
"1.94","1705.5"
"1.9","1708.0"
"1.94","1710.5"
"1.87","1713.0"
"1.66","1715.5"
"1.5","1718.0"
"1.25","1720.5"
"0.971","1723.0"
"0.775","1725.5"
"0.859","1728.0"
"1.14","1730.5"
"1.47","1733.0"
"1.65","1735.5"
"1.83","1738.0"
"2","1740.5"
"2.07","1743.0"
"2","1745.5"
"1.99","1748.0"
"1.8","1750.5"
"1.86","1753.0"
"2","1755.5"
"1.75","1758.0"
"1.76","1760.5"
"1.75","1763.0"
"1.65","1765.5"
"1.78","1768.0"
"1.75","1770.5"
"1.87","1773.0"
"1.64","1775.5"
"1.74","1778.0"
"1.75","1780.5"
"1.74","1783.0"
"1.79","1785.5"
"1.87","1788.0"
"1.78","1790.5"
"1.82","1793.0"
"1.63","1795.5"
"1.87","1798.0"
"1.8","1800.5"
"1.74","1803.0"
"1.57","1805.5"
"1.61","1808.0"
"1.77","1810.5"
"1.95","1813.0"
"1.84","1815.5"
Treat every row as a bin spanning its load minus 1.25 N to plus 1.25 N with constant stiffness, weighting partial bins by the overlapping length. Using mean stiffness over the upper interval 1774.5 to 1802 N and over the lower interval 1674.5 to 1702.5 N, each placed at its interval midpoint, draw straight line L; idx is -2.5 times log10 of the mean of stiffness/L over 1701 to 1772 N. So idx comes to 0.12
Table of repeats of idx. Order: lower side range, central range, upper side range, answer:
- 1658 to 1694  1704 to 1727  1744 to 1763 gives 0.25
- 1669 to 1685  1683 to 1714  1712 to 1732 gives -0.19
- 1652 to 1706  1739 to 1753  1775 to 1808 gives -0.07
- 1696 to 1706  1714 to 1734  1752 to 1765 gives 0.48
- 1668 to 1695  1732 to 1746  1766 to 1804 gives 0.02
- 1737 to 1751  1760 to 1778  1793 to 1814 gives 0.08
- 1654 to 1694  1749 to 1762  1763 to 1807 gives -0.01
